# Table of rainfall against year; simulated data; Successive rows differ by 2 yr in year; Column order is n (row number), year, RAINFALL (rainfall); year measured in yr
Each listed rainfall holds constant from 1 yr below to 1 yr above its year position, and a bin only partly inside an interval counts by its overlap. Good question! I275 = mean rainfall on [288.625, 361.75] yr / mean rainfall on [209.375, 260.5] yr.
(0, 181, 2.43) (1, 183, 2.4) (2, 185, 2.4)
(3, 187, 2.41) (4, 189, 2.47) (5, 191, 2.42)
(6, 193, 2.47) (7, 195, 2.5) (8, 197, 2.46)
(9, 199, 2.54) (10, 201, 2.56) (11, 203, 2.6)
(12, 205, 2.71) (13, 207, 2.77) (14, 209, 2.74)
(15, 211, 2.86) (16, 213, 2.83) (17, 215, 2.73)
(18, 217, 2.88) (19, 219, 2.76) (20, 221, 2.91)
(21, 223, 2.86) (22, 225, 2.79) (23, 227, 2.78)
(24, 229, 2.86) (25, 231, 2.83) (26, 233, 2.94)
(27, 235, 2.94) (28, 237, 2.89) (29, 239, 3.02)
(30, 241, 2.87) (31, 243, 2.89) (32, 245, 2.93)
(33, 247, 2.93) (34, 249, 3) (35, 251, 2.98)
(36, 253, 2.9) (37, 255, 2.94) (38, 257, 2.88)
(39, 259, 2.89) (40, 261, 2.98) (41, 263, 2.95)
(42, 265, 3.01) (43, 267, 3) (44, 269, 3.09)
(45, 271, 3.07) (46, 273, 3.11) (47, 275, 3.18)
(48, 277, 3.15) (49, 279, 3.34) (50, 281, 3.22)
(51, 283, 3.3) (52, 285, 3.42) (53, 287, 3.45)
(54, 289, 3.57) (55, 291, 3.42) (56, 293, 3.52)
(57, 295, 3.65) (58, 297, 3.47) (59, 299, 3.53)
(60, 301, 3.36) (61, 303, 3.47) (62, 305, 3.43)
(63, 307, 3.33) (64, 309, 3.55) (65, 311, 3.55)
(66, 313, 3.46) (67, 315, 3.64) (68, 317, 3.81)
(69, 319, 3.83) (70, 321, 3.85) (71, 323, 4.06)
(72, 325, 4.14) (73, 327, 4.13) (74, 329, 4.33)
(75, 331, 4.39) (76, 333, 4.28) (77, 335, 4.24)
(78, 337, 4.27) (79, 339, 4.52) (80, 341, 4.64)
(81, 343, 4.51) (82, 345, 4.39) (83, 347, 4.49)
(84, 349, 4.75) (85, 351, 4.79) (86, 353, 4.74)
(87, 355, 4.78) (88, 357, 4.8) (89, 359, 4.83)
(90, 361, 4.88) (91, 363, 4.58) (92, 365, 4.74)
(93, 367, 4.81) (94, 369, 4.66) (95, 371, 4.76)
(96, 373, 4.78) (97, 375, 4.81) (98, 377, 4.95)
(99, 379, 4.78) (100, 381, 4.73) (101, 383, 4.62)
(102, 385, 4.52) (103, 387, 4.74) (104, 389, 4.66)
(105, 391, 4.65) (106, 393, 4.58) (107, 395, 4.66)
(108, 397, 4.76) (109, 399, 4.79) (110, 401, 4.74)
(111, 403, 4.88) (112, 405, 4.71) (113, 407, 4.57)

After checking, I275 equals 1.41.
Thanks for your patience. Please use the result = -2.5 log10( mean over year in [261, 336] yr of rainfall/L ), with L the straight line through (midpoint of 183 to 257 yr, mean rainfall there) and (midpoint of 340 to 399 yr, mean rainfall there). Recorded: 0.07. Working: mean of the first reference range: 2.76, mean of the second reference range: 4.7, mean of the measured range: 3.54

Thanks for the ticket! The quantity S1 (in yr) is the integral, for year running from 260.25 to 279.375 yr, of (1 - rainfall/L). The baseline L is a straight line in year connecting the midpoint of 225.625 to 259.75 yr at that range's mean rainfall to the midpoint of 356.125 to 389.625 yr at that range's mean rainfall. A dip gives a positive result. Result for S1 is 1.22 yr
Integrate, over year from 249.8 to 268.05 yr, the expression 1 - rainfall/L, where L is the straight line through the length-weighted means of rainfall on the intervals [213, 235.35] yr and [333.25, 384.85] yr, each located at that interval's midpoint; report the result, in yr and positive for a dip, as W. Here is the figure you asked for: 1.99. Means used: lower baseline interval 2.84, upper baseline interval 4.67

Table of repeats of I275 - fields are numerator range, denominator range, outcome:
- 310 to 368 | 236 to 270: 1.48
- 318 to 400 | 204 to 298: 1.51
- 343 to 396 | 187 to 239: 1.73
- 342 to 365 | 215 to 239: 1.64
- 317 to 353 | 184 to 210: 1.70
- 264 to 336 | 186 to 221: 1.35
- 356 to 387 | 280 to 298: 1.38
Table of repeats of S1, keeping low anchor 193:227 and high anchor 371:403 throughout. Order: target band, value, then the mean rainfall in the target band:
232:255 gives 1.2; 2.94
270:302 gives 2.0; 3.36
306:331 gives 0.8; 3.83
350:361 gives -1.1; 4.8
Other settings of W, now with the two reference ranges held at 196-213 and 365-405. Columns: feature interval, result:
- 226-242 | 0.6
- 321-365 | -2.5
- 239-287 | 4.1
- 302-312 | 1.0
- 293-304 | 0.7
